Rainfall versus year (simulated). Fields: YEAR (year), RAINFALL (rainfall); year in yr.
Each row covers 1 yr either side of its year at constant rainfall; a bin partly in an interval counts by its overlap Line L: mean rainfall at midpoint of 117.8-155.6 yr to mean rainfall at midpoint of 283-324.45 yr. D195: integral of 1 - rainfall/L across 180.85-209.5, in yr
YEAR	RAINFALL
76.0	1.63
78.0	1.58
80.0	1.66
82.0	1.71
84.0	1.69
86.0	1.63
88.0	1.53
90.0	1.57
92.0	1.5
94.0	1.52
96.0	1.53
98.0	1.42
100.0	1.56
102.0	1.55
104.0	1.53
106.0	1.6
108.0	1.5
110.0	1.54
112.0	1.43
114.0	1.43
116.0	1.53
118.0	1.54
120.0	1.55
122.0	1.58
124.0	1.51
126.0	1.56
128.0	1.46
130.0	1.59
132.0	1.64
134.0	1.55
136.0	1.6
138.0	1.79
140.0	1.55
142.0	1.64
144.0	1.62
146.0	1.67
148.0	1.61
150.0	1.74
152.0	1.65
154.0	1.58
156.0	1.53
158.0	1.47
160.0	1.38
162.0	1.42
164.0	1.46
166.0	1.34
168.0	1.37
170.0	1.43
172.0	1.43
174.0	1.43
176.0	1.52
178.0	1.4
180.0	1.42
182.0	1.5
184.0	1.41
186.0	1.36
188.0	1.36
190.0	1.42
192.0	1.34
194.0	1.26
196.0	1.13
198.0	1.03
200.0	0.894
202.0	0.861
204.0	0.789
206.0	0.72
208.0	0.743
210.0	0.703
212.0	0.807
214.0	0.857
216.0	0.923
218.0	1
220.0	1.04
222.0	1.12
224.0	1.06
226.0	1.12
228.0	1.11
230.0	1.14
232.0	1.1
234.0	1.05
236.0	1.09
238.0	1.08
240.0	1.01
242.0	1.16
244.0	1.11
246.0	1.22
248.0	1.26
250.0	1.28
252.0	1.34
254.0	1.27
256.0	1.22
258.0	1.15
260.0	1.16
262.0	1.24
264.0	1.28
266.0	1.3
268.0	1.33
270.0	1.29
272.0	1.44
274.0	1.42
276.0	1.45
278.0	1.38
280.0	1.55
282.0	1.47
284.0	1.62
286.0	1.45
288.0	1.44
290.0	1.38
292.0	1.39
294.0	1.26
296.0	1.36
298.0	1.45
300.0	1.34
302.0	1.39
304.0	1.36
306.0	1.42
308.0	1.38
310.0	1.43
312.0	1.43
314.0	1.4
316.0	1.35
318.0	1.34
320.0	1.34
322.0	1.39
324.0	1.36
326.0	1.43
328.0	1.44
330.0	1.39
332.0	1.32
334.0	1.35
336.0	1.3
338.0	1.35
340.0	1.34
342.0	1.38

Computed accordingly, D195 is 7.63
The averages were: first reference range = 1.6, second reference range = 1.39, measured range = 1.12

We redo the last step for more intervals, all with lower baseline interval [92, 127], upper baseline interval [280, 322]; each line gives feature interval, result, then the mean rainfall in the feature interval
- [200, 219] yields 8.24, 0.826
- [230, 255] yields 4.79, 1.16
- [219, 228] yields 2.25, 1.09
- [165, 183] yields 0.67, 1.43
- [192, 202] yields 2.62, 1.08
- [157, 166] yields 0.41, 1.42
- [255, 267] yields 1.71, 1.23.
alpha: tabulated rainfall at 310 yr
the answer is 1.43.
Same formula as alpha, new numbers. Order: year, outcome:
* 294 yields 1.26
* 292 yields 1.39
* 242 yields 1.16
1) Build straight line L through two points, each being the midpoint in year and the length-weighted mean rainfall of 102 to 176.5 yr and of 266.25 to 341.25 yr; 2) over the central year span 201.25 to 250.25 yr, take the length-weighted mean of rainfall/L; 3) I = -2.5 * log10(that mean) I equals 0.40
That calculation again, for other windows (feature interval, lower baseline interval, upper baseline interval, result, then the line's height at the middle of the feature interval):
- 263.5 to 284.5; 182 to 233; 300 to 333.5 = -0.12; 1.26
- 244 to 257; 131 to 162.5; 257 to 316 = 0.15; 1.43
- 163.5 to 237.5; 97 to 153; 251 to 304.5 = 0.26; 1.47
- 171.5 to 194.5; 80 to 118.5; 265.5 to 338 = 0.06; 1.48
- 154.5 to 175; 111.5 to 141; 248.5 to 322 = 0.06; 1.51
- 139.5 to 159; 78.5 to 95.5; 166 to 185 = -0.09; 1.48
